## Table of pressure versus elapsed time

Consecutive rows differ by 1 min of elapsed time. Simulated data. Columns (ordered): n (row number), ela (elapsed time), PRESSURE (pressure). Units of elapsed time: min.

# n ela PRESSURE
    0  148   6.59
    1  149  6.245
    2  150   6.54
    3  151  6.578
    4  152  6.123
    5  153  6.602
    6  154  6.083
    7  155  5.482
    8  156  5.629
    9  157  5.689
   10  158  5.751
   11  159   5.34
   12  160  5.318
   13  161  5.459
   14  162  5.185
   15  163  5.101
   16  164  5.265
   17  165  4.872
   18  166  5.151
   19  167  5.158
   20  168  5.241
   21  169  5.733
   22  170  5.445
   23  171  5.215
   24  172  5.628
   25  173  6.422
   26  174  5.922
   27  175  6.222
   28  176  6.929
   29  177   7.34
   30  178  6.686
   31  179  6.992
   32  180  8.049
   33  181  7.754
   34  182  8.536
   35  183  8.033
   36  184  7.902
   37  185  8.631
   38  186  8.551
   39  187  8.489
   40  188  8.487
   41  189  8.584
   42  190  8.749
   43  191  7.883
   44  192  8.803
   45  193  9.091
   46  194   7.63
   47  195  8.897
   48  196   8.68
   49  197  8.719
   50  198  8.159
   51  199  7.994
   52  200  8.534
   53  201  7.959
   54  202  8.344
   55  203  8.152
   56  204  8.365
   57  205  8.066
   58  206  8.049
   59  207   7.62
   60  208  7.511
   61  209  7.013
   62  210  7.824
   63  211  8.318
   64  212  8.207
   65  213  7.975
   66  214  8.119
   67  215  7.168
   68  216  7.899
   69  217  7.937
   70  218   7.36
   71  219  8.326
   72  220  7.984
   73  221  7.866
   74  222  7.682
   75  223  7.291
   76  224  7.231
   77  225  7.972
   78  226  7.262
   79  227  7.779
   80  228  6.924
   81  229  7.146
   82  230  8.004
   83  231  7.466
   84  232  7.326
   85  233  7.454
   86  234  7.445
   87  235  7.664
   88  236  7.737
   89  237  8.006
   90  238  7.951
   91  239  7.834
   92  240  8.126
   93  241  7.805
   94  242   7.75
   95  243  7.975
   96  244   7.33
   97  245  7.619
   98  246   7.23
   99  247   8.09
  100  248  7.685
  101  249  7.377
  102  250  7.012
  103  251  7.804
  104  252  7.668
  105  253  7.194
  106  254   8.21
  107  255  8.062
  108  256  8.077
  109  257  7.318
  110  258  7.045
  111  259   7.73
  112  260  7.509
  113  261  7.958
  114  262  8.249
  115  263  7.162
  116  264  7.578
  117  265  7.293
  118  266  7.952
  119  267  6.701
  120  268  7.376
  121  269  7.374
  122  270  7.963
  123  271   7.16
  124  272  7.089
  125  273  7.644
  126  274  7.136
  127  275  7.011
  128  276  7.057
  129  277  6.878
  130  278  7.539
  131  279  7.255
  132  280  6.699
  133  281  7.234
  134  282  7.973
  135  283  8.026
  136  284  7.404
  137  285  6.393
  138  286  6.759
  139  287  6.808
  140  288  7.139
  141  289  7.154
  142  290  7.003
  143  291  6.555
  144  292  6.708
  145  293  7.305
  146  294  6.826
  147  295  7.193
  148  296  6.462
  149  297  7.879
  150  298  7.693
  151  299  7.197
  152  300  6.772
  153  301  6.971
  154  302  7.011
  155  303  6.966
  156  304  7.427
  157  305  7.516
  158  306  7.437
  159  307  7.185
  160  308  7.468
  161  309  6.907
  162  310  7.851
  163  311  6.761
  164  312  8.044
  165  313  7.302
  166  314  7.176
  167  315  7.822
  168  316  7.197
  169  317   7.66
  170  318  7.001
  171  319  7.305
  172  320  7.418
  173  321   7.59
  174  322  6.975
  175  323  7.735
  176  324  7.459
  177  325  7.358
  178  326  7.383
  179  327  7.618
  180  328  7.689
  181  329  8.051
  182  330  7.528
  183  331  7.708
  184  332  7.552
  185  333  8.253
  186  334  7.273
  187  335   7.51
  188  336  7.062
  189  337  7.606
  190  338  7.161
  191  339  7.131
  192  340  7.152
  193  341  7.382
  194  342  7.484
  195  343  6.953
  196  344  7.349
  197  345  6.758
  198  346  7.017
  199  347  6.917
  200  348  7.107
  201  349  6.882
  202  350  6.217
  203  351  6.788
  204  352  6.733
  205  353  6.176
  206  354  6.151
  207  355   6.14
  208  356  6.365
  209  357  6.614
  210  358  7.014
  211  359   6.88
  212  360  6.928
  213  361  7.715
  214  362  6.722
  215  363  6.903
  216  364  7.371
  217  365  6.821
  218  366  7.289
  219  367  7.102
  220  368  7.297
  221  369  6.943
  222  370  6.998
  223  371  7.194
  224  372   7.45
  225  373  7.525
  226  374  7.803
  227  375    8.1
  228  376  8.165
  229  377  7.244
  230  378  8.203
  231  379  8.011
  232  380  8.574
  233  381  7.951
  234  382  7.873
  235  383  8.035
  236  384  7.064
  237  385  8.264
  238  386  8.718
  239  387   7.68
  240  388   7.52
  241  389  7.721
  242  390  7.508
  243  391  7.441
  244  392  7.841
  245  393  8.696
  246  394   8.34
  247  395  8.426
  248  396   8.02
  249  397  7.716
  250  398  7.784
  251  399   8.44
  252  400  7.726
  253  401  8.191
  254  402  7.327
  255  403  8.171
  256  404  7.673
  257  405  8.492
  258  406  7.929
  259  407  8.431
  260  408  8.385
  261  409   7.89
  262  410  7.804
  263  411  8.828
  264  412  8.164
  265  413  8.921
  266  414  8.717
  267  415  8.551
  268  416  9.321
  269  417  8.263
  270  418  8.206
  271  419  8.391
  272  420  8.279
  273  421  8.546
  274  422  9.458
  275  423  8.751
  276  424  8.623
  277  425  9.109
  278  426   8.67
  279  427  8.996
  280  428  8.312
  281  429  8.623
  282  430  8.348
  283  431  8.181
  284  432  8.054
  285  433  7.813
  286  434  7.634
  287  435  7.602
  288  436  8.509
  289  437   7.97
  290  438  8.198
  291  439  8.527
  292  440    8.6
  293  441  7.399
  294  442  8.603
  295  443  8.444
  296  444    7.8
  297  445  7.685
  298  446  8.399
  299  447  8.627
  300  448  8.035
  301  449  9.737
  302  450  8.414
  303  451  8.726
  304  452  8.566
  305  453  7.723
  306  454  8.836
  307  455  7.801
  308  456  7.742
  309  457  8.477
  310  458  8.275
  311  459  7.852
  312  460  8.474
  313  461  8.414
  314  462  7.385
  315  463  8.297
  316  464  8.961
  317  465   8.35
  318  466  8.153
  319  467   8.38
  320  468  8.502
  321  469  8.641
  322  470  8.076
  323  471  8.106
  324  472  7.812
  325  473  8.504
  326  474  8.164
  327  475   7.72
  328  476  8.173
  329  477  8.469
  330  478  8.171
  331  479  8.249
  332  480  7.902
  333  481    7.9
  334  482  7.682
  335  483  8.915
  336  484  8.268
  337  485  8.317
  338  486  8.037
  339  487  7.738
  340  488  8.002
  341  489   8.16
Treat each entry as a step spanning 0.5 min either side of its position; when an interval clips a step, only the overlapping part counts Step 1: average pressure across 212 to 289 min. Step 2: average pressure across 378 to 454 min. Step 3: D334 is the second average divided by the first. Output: 1.09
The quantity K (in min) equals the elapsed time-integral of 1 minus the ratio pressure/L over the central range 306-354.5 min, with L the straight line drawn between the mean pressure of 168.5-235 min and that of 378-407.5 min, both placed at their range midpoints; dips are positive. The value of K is 3.83 min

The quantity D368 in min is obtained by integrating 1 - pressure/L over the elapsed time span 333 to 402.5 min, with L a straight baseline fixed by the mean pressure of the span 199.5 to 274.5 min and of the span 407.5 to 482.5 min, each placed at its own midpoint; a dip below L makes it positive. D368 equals 5.8 min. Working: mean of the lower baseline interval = 7.68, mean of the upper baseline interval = 8.32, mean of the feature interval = 7.4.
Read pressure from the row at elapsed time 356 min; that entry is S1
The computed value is 6.365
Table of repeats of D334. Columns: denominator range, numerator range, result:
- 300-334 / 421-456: 1.13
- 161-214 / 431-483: 1.11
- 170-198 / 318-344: 0.97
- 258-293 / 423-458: 1.14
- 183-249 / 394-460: 1.05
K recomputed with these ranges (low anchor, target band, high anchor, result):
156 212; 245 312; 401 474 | 2.5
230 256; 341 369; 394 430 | 4.3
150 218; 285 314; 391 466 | 2.1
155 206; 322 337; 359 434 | 0.3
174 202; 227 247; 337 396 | 0.6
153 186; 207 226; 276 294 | -3.3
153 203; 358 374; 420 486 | 1.5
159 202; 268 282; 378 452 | 0.6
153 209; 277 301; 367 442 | 1.4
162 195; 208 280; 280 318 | -4.7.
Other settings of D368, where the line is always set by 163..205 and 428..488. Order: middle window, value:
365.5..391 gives 0.9 min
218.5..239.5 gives -0.3 min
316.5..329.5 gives 0.5 min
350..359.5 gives 1.7 min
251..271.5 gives 0.1 min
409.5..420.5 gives -0.6 min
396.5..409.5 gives 0.1 min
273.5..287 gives 0.9 min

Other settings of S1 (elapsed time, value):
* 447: 8.627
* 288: 7.139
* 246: 7.23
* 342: 7.484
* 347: 6.917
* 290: 7.003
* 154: 6.083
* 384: 7.064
